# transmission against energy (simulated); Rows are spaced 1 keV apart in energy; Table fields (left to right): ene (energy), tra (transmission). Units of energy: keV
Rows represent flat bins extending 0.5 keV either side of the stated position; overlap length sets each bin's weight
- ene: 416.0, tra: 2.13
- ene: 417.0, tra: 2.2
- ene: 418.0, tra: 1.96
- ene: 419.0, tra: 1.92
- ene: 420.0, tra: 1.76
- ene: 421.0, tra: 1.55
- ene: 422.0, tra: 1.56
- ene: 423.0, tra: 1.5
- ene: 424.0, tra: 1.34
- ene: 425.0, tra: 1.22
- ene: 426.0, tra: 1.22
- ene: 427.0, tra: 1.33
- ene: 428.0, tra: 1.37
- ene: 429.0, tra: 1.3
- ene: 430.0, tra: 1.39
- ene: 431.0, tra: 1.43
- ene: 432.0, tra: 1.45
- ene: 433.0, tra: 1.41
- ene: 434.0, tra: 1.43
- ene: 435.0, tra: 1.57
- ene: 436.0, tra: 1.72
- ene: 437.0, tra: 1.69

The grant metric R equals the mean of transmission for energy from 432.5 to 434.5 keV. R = 1.42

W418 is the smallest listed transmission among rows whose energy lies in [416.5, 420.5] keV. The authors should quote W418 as 1.76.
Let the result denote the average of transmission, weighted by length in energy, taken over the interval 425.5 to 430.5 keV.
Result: 1.32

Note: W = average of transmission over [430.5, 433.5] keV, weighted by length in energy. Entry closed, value 1.43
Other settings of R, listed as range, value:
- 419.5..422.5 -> 1.62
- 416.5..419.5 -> 2.03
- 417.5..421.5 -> 1.8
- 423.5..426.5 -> 1.26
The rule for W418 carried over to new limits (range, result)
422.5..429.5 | 1.22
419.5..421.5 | 1.55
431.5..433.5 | 1.41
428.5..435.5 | 1.3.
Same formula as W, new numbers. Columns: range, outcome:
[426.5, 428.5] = 1.35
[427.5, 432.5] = 1.39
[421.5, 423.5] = 1.53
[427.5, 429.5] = 1.33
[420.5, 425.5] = 1.43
